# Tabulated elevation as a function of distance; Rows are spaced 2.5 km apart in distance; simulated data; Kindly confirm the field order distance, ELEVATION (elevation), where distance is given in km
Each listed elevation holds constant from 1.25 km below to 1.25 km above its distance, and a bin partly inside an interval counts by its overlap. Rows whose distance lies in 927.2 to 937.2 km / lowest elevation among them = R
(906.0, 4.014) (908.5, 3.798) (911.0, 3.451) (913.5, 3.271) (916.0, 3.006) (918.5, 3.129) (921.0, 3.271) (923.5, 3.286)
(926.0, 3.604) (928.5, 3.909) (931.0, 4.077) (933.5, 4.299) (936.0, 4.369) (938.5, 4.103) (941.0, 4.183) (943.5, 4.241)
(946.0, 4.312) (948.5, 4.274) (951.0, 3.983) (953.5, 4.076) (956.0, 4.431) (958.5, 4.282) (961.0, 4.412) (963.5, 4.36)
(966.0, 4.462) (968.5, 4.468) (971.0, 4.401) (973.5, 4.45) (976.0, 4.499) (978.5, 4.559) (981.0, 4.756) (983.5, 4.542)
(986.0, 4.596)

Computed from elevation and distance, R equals 3.909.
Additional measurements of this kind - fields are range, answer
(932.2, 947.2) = 4.103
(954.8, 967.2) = 4.282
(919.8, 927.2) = 3.271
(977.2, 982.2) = 4.559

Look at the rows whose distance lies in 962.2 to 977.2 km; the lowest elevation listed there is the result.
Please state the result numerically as 4.36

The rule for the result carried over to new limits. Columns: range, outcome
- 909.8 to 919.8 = 3.006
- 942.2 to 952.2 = 3.983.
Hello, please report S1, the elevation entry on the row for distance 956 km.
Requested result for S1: 4.431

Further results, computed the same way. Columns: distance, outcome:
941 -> 4.183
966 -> 4.462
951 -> 3.983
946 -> 4.312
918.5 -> 3.129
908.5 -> 3.798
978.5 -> 4.559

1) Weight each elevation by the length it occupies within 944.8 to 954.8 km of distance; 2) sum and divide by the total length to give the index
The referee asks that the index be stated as 4.16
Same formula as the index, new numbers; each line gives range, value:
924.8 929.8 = 3.76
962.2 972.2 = 4.42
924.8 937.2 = 4.05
